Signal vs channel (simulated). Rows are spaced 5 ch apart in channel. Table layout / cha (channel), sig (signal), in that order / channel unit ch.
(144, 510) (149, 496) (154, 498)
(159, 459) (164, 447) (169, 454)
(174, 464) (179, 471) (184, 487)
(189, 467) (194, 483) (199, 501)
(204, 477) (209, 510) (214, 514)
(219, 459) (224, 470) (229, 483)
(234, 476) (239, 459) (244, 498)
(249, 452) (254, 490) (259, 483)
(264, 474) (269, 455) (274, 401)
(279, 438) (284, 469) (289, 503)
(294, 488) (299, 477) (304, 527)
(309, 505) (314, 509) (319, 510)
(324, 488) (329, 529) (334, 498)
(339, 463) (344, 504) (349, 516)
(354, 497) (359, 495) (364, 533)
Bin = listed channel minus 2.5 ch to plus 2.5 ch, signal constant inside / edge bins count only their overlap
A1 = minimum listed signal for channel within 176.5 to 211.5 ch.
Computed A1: 467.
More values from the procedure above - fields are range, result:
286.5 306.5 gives 477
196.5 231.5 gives 459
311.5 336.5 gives 488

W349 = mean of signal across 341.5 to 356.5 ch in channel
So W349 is 506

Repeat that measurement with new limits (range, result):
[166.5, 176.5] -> 459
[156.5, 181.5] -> 459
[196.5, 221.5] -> 492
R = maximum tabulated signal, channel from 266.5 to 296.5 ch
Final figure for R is 503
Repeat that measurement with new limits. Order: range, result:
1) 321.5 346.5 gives 529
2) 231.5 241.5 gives 476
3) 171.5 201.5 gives 501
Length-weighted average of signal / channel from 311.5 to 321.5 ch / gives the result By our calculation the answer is 510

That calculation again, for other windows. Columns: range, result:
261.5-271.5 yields 464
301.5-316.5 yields 514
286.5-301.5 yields 489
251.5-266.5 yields 482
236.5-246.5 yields 478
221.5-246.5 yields 477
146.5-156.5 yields 497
